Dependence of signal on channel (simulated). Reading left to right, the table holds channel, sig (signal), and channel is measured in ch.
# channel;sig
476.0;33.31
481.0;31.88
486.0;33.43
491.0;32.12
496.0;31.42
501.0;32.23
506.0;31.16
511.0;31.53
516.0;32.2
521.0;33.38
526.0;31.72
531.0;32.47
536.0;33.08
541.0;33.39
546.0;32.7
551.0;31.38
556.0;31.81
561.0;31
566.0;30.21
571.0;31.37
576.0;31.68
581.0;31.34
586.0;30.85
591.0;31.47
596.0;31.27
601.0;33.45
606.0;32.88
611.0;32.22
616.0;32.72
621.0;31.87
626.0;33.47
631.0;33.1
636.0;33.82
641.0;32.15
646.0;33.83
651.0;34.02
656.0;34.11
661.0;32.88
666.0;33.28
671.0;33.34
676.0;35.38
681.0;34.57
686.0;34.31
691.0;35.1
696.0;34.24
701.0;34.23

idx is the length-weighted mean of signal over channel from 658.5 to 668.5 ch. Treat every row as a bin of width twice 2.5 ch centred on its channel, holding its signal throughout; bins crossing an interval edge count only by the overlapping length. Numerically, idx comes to 33.1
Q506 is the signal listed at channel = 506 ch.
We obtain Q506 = 31.16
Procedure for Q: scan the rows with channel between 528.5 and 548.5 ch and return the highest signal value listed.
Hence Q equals 33.39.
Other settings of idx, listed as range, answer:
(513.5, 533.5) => 32.4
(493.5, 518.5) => 31.7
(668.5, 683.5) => 34.4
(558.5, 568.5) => 30.6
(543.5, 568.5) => 31.4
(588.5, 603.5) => 32.1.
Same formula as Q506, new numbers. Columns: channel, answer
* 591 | 31.47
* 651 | 34.02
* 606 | 32.88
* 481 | 31.88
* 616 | 32.72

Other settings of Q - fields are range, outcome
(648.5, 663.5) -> 34.11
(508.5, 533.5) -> 33.38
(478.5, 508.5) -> 33.43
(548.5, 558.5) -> 31.81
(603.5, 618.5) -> 32.88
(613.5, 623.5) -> 32.72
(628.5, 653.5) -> 34.02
